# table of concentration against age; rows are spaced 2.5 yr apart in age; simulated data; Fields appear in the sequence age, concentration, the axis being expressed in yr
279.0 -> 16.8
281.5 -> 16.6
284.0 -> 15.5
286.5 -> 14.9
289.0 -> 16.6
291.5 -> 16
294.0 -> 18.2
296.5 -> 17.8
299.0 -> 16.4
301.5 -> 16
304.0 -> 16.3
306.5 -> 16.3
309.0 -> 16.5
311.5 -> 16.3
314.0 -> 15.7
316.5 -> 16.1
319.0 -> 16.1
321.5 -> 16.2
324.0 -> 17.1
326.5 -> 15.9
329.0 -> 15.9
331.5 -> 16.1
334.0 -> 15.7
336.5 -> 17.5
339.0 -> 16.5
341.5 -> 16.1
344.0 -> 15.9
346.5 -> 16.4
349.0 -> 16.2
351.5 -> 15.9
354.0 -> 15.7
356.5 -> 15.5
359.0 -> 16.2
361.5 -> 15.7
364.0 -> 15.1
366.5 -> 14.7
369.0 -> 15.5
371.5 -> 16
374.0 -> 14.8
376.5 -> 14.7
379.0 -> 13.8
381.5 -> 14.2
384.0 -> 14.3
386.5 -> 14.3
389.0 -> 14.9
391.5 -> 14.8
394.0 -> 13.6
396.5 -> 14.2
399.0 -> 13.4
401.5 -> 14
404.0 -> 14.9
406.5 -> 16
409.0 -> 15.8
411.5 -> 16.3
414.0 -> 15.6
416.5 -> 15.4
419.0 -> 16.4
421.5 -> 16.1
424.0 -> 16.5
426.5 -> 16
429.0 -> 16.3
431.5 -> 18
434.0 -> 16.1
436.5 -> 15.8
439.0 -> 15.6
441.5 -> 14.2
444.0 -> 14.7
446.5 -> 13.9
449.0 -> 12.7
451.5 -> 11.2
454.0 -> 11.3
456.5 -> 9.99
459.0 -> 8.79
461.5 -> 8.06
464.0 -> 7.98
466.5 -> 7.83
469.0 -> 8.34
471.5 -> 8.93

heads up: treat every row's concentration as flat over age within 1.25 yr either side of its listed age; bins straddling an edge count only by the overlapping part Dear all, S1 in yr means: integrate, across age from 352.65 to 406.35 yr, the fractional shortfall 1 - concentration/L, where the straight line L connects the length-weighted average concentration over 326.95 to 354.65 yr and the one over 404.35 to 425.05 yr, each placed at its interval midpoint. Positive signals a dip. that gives 4.2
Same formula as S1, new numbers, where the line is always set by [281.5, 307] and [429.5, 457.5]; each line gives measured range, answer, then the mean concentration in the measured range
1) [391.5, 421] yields -0.9 yr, 15.1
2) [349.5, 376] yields -0.3 yr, 15.5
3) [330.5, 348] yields -0.7 yr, 16.3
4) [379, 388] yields 0.5 yr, 14.2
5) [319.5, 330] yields -0.2 yr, 16.3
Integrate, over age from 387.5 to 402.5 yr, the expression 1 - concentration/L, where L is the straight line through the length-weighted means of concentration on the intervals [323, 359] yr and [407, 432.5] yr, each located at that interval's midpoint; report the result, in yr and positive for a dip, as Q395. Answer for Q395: 1.9 yr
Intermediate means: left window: 16.2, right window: 16.2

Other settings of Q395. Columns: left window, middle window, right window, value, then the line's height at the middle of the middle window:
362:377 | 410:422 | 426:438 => 0.1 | 16.1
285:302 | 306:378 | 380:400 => -2.6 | 15.4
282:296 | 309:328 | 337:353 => 0.1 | 16.3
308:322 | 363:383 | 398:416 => 0.9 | 15.5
